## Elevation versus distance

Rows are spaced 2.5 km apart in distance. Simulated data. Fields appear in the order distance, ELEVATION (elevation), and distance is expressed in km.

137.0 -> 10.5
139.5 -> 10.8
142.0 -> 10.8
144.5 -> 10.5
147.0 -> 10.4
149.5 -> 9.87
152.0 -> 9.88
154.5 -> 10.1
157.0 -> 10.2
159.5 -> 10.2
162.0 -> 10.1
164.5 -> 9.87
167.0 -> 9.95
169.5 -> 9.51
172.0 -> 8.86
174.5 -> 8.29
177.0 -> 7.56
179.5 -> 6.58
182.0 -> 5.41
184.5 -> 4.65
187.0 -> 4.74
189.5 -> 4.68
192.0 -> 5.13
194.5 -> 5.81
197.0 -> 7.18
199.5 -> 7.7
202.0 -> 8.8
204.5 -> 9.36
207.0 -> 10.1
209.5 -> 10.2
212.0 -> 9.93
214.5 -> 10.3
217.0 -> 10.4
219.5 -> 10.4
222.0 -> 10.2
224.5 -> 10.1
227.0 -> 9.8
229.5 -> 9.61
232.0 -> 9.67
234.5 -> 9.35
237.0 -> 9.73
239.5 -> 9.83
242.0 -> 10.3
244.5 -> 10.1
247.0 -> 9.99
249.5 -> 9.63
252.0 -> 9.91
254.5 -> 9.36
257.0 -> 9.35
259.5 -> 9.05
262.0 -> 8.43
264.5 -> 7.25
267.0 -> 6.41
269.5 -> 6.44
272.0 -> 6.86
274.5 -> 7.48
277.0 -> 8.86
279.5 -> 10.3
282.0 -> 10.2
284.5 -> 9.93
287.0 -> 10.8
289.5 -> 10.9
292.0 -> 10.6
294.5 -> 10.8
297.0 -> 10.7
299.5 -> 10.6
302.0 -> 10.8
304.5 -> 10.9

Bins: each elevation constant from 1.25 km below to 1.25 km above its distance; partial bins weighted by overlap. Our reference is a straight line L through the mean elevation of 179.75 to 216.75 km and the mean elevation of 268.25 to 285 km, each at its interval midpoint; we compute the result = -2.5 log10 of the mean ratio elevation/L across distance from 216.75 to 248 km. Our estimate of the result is -0.25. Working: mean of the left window 7.49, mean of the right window 8.52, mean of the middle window 9.95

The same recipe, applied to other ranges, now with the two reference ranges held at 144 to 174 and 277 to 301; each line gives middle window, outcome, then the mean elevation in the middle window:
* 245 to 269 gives 0.17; 8.79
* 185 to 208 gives 0.40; 6.94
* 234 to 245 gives 0.04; 9.88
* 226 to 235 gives 0.06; 9.62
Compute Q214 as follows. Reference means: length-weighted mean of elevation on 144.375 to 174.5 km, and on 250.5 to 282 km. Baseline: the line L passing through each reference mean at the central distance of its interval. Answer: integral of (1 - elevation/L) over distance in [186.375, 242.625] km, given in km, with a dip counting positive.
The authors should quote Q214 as 1.2 km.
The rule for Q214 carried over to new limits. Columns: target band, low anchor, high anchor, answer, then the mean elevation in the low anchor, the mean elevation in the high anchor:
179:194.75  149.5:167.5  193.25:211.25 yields 6.7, 10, 8.49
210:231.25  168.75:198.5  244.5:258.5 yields -4.8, 6.49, 9.68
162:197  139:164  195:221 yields 9.7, 10.3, 9.34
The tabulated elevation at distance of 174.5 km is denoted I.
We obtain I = 8.29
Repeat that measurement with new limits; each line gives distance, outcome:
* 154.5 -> 10.1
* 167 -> 9.95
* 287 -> 10.8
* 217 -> 10.4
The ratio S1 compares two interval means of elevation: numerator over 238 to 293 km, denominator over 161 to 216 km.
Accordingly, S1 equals 1.16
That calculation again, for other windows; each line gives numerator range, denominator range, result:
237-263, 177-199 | 1.68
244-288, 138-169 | 0.87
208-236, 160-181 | 1.13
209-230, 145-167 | 1.00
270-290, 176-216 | 1.25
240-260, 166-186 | 1.29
